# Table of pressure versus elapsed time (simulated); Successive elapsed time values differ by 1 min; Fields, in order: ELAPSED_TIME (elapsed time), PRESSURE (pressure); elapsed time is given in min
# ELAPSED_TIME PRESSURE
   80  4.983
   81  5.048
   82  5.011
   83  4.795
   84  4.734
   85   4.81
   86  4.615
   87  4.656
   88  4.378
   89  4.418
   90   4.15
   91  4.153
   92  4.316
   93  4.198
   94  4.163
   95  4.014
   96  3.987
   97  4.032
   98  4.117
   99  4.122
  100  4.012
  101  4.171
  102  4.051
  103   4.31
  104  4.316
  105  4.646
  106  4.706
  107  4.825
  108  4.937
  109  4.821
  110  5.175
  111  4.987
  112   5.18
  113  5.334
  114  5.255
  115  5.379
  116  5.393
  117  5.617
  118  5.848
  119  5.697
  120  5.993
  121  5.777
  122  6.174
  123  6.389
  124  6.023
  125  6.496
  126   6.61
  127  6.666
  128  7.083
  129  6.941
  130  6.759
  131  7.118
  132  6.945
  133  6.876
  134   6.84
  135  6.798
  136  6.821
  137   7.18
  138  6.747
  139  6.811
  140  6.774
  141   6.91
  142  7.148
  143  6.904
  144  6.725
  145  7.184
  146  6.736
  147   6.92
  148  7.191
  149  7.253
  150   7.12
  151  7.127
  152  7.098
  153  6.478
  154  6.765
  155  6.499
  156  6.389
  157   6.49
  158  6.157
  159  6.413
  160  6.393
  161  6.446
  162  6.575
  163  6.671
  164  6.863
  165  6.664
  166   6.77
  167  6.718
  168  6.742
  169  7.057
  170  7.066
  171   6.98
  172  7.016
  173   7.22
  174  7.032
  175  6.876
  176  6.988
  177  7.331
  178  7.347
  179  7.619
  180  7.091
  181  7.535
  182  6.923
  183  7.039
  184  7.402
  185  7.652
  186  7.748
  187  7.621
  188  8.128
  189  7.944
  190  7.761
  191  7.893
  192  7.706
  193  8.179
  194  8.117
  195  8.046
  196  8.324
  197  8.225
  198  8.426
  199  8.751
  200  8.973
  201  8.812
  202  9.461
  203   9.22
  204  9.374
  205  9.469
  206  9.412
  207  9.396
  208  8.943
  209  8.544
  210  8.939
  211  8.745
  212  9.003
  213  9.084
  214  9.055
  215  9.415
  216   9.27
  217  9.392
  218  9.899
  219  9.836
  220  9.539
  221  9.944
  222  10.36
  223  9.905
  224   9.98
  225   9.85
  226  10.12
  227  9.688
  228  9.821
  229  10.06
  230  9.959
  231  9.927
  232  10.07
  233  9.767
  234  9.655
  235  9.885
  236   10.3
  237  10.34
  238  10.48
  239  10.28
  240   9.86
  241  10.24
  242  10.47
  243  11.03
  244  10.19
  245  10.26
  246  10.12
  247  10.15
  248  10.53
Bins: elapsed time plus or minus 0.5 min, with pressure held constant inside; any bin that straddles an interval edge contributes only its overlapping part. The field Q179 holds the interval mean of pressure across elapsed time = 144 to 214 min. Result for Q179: 7.6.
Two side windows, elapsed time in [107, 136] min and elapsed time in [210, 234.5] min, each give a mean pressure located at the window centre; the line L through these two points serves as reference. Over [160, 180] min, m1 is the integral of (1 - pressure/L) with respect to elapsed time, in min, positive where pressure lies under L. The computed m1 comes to 2.18 min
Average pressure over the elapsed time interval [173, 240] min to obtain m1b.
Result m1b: 8.84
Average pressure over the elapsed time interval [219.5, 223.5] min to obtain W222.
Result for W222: 9.94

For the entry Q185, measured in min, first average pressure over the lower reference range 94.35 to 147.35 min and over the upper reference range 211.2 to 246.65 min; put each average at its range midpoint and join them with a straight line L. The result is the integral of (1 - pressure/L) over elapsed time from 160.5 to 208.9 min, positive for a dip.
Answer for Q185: 2.9 min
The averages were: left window 5.79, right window 9.91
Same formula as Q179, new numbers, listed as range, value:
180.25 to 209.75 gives 8.31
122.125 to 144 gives 6.79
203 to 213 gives 9.1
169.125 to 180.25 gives 7.14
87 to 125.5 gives 4.88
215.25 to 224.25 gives 9.78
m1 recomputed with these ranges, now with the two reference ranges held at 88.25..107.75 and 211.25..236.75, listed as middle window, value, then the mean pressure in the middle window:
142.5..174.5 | 0.31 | 6.8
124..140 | -3.02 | 6.82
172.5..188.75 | 1.04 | 7.36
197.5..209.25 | -0.30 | 9.08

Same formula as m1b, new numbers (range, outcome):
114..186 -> 6.75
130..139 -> 6.9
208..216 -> 8.99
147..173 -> 6.77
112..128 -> 5.92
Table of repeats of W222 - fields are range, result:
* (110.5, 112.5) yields 5.08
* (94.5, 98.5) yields 4.04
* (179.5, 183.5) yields 7.15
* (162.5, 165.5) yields 6.73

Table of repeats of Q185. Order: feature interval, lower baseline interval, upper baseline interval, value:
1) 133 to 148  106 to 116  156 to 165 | -2.5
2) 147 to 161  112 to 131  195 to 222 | 1.0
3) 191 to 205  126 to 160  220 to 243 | 0.4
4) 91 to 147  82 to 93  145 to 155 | 1.0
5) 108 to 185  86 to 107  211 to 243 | -3.3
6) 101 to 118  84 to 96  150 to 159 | 0.4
